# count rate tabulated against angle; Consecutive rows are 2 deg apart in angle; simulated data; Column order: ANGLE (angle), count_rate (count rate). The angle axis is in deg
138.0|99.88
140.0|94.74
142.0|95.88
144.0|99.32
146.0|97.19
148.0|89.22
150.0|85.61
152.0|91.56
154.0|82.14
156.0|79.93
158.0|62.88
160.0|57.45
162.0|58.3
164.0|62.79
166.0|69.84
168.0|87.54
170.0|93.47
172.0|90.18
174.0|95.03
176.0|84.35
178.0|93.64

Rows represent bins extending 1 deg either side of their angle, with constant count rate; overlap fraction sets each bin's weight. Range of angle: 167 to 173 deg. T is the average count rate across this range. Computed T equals 90.4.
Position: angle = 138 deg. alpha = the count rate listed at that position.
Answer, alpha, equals 99.88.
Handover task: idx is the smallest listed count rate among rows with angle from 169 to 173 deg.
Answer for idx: 90.18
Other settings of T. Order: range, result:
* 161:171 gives 74.4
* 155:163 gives 64.6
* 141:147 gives 97.5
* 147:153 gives 88.8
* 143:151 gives 92.8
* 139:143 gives 95.3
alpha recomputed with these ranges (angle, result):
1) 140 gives 94.74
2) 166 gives 69.84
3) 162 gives 58.3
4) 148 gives 89.22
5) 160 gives 57.45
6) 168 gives 87.54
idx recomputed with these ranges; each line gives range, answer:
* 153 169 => 57.45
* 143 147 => 97.19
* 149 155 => 82.14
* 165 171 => 69.84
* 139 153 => 85.61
